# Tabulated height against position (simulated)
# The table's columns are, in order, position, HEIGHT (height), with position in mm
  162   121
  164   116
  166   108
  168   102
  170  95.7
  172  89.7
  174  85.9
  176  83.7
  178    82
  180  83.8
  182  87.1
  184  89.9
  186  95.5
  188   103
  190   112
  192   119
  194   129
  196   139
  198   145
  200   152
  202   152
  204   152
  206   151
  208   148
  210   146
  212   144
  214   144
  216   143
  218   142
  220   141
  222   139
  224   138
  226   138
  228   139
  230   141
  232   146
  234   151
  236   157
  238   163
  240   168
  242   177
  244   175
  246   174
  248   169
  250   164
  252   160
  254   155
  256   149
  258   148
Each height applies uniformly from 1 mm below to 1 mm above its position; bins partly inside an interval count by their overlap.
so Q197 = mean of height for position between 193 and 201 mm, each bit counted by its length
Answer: 141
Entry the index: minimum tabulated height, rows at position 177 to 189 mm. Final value 82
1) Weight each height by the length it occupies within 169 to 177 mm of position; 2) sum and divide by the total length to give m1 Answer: 88.8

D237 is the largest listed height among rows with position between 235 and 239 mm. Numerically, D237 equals 163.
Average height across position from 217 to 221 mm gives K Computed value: 142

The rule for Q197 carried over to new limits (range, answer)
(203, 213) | 148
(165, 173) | 98.8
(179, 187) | 89.1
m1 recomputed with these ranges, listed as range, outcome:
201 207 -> 152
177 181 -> 82.9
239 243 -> 172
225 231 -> 139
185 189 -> 99.2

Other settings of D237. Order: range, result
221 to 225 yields 139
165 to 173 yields 108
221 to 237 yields 157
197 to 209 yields 152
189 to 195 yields 129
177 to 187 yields 95.5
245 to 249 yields 174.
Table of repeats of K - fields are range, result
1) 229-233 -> 144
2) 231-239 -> 154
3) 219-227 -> 139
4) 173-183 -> 84.5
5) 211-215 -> 144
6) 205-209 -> 150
